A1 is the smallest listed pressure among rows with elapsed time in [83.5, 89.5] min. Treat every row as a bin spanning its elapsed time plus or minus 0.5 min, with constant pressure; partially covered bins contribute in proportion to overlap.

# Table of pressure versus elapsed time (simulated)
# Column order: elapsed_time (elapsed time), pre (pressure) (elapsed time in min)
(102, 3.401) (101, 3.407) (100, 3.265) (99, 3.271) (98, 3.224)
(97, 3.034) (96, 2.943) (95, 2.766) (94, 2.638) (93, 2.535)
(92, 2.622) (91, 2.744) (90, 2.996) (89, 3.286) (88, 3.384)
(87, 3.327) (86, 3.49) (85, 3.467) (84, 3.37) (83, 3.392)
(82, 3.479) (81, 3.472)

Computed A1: 3.286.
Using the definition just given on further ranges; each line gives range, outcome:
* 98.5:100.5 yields 3.265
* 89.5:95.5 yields 2.535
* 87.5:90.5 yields 2.996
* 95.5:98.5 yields 2.943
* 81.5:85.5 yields 3.37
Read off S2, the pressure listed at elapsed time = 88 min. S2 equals 3.384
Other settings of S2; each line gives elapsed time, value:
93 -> 2.535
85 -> 3.467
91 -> 2.744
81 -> 3.472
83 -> 3.392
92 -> 2.622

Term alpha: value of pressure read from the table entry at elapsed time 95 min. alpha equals 2.766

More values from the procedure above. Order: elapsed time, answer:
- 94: 2.638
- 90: 2.996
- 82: 3.479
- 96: 2.943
